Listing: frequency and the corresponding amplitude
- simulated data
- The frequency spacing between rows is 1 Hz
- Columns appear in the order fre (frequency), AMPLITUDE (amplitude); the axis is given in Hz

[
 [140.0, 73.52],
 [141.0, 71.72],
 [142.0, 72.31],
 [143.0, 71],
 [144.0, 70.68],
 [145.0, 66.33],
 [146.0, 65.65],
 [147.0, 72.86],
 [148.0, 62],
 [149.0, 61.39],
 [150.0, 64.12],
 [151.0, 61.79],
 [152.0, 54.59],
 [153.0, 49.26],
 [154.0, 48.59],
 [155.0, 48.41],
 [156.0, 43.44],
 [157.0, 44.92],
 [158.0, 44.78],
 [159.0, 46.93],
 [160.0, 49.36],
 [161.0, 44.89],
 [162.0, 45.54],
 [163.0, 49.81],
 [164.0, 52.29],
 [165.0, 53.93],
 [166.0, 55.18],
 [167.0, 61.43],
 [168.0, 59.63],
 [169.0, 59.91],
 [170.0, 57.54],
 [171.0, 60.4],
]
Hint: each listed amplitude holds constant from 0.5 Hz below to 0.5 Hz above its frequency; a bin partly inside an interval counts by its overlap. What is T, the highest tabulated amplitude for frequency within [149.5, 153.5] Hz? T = 64.12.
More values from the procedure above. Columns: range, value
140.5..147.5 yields 72.86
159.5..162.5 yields 49.36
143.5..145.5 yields 70.68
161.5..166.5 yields 55.18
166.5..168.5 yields 61.43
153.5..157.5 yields 48.59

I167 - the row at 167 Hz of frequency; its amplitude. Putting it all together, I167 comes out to 61.43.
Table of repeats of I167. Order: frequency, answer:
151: 61.79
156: 43.44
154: 48.59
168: 59.63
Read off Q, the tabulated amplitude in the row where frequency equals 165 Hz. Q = 53.93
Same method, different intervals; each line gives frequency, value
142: 72.31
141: 71.72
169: 59.91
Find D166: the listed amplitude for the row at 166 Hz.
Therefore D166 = 55.18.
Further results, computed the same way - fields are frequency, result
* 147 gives 72.86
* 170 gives 57.54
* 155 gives 48.41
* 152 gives 54.59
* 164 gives 52.29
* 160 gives 49.36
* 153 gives 49.26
